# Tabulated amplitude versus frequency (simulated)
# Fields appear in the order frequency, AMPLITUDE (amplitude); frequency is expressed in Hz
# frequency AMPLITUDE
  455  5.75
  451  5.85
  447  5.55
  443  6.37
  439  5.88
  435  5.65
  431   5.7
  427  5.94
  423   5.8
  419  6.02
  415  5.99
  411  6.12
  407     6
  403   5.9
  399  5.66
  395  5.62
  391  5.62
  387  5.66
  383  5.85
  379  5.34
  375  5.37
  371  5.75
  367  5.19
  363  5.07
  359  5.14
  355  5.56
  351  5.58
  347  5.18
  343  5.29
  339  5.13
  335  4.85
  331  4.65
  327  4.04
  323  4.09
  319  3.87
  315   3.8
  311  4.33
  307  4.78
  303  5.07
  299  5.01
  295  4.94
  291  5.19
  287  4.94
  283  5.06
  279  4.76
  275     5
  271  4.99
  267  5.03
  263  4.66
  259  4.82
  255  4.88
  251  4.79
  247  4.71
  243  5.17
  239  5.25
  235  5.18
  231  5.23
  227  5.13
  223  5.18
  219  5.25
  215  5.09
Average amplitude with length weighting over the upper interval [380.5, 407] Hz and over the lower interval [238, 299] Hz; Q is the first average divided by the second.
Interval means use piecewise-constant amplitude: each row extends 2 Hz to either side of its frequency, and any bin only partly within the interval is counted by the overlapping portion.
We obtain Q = 1.16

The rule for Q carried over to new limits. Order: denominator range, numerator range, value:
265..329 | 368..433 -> 1.23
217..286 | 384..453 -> 1.17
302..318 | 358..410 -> 1.26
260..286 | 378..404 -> 1.15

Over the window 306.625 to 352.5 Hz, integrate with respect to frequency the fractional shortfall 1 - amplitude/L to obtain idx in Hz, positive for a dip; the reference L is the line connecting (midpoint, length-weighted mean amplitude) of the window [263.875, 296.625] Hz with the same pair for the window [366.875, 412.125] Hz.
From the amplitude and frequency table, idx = 5.9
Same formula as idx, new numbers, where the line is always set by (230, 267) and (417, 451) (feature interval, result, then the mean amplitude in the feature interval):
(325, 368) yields 3.02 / 5.06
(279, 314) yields 2.15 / 4.87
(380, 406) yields -0.23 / 5.71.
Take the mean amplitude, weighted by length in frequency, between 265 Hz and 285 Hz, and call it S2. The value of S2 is 4.97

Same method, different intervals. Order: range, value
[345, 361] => 5.37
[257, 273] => 4.88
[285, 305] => 5.03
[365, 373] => 5.47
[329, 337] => 4.75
